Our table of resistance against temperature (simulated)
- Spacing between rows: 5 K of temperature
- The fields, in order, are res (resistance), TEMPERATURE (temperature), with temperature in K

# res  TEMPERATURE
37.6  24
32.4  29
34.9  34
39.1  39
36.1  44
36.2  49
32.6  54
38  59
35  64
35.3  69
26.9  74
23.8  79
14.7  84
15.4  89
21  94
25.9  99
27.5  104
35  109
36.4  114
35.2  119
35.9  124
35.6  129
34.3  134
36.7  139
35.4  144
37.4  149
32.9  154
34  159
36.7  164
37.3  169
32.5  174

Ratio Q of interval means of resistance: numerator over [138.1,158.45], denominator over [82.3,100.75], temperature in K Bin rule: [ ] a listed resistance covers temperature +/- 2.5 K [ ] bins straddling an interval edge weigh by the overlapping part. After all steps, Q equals 1.8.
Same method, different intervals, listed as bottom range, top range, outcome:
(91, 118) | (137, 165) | 1.21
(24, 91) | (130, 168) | 1.14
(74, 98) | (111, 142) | 1.78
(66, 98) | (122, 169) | 1.53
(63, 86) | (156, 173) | 1.32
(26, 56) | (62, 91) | 0.71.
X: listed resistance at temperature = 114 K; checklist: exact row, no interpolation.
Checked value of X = 36.4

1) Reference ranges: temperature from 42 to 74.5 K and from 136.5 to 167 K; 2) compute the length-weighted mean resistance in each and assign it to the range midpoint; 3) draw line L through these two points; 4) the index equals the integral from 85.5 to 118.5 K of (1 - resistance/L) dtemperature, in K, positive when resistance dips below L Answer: 7.64 K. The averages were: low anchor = 34.7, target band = 27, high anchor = 35.5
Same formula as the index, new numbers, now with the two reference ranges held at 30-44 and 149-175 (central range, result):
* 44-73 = 0.9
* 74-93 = 8.7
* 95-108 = 3.2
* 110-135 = 0.0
